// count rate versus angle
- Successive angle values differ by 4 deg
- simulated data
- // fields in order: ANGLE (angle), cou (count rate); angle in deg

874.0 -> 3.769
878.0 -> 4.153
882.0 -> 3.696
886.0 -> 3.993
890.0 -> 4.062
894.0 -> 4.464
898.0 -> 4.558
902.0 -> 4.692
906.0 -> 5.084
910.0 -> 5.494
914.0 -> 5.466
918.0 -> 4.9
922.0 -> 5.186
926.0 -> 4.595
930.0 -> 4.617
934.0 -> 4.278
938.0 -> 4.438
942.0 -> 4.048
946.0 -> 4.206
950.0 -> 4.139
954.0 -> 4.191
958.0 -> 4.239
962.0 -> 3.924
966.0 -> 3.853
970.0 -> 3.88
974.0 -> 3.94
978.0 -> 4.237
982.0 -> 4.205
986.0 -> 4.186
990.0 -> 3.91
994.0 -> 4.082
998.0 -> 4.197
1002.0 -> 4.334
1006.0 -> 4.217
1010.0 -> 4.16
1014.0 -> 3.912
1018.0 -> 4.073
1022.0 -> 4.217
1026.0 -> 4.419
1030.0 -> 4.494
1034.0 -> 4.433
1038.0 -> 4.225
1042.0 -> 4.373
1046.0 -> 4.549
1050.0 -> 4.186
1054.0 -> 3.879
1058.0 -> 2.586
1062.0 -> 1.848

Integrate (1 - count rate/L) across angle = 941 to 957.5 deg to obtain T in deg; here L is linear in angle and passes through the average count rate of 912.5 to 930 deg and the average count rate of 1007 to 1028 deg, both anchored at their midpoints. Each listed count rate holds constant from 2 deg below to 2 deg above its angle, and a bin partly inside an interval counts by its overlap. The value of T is 2.0 deg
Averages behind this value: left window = 4.98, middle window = 4.16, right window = 4.16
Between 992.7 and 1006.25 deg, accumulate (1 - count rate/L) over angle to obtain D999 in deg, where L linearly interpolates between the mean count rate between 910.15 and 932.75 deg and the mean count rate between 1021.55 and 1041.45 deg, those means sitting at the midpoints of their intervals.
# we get 1.0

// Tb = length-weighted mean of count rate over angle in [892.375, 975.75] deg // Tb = 4.49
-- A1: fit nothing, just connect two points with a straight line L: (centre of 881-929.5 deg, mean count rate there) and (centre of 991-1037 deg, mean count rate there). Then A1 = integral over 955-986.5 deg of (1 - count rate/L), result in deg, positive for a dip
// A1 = 2.5 deg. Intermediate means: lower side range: 4.7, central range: 4.06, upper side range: 4.22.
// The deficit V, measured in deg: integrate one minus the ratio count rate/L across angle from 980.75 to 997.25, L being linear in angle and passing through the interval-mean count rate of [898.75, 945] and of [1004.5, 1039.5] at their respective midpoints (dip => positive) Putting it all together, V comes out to 1.2 deg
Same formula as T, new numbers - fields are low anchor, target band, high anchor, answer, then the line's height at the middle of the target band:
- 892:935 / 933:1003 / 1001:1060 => 6.2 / 4.52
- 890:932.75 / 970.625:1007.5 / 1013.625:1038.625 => 2.7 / 4.46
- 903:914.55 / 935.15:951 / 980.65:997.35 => 1.9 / 4.77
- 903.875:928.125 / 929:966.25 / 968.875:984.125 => 3.0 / 4.57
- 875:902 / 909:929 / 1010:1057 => -4.3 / 4.19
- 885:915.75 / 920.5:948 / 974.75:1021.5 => 0.4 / 4.53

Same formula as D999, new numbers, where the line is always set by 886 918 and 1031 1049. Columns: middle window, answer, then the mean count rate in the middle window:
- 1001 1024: 1.7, 4.14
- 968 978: 1.3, 3.98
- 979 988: 0.7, 4.2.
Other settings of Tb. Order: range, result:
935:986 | 4.11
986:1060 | 4.13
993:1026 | 4.17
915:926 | 5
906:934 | 4.99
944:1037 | 4.15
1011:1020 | 4.01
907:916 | 5.44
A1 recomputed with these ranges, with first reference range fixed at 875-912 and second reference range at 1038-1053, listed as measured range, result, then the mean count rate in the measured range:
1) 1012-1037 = 0.5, 4.26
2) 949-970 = 1.6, 4.05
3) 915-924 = -1.4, 5.09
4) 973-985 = 0.6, 4.15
